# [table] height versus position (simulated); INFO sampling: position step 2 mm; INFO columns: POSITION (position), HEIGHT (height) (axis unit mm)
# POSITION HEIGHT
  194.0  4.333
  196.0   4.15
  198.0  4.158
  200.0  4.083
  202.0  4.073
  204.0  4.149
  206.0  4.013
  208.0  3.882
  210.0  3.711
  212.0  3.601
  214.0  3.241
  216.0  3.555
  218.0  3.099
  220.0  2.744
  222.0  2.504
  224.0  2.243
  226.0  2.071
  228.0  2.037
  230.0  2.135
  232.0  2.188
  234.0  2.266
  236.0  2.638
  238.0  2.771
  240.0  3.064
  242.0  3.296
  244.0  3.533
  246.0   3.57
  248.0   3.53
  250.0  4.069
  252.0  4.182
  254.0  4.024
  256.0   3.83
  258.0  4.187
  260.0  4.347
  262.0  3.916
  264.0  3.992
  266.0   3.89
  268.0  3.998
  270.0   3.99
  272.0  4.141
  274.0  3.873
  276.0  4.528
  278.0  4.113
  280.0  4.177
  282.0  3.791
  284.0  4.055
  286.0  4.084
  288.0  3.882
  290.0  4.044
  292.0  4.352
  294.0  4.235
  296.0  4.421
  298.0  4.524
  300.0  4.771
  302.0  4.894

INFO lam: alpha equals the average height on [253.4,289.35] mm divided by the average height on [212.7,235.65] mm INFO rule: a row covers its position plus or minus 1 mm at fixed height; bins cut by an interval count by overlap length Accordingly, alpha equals 1.6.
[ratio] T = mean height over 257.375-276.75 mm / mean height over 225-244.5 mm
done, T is 1.6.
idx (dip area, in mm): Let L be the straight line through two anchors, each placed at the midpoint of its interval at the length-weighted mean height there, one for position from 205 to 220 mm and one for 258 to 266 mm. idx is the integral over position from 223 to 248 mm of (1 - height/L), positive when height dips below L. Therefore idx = 7.3 mm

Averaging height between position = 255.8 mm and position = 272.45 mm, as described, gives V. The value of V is 4.04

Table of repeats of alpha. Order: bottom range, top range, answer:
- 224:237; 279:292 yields 1.81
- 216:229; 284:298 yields 1.65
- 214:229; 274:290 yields 1.54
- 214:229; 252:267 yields 1.52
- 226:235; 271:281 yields 1.94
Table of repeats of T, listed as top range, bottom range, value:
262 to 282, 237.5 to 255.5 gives 1.13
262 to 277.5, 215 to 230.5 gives 1.58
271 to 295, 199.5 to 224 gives 1.18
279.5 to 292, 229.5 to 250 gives 1.35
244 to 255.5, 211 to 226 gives 1.31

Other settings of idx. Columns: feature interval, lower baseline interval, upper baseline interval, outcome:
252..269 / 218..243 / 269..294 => -2.95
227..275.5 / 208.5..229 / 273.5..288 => 0.87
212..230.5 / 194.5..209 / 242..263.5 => 6.09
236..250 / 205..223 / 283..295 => 1.37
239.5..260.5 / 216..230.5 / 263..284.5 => -2.93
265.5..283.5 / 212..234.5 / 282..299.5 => -1.19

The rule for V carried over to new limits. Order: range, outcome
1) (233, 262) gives 3.54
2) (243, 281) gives 3.99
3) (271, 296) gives 4.12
